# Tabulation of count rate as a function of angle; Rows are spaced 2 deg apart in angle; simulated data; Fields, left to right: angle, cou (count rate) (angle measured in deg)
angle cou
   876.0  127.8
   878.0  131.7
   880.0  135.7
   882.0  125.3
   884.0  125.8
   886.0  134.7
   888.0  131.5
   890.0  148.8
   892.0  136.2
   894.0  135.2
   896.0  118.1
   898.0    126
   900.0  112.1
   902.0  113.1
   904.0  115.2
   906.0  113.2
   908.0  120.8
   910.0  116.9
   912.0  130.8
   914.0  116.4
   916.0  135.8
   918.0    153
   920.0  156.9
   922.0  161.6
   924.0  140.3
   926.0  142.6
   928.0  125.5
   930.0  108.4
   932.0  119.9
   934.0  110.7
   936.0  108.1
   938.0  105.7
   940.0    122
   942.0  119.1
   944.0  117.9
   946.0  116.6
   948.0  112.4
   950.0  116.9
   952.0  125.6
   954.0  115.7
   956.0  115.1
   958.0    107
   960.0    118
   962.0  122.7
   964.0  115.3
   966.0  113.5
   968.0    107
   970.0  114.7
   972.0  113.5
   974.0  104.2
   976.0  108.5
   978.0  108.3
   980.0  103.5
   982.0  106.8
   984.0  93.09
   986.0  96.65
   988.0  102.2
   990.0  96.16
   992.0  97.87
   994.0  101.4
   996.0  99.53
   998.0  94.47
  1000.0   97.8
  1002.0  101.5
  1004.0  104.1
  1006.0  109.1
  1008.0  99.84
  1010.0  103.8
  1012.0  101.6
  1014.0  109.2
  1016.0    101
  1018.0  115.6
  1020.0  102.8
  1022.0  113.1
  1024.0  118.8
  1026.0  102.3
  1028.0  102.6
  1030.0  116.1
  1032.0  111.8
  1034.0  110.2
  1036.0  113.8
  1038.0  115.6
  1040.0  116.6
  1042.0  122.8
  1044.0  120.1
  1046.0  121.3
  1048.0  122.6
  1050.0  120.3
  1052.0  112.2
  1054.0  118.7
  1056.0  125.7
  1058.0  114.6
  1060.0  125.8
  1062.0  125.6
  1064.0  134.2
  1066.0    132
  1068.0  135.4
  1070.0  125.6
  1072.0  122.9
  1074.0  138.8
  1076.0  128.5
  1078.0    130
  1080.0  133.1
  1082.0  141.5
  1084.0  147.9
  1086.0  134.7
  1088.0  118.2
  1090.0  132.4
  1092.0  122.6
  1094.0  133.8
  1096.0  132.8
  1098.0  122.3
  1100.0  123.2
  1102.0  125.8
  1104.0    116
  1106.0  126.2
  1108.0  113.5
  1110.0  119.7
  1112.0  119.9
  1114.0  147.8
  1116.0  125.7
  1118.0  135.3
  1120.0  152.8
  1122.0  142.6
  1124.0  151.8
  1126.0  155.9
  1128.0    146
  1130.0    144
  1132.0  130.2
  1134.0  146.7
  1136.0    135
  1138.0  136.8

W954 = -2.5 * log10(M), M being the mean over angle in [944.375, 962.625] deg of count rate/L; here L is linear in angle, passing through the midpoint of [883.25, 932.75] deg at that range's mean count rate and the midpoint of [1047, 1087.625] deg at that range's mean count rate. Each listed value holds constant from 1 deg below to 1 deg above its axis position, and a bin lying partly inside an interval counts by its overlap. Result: 0.11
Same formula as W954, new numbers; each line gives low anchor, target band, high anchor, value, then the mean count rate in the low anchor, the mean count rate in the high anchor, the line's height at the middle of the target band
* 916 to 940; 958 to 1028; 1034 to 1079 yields 0.196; 130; 123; 127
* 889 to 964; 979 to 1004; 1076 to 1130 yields 0.266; 124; 133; 127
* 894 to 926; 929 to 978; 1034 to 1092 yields 0.129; 129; 126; 128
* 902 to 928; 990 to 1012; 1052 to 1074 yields 0.266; 133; 126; 129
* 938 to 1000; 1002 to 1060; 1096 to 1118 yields 0.038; 109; 125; 116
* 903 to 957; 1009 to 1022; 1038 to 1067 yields 0.156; 124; 122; 123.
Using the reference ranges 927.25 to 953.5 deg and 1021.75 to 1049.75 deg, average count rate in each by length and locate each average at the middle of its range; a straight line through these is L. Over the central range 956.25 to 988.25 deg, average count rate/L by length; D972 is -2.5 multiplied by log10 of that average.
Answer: 0.07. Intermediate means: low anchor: 116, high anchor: 115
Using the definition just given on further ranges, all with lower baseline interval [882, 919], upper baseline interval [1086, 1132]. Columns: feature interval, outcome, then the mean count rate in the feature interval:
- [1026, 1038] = 0.18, 111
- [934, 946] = 0.12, 114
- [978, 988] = 0.26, 101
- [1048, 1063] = 0.09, 121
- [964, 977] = 0.16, 111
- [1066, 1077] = 0.01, 130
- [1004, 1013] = 0.24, 104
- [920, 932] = -0.07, 136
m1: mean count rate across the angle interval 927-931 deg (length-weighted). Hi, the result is 117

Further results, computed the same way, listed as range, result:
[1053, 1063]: 122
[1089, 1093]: 128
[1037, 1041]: 116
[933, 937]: 109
